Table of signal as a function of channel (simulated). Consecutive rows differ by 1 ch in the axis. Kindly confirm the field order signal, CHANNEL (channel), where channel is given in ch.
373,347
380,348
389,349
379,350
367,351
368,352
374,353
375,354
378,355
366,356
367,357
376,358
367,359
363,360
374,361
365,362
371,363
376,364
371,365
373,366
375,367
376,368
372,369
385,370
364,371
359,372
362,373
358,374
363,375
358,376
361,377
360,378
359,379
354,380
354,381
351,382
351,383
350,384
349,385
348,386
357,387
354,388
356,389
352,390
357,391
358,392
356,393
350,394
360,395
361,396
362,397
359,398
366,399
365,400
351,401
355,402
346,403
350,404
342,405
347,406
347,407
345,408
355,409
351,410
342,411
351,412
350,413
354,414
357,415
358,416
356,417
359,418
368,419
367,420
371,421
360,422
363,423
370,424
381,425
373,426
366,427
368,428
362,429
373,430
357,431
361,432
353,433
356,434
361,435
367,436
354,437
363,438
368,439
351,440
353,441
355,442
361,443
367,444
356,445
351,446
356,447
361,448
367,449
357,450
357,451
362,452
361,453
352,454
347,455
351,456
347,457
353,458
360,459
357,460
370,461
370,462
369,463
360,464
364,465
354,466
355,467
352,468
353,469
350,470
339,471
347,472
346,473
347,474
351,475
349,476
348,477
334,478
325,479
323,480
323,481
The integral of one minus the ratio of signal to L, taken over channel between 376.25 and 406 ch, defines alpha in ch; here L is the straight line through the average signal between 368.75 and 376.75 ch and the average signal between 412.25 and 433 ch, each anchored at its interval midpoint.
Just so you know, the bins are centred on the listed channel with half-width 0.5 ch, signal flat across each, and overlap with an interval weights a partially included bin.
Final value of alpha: 0.8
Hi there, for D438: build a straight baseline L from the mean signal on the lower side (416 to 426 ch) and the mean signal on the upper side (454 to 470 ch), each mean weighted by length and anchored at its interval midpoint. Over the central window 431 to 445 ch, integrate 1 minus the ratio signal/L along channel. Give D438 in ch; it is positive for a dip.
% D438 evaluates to 0.1 ch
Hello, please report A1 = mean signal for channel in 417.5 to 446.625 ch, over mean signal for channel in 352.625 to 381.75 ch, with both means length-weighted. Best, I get 0.99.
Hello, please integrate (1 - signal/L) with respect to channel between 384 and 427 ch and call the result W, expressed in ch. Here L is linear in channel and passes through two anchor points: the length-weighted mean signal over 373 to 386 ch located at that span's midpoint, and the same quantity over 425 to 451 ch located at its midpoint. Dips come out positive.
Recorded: 0.2 ch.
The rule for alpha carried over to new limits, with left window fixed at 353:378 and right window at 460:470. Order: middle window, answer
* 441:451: 0.09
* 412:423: 0.14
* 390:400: 0.21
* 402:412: 0.48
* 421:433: -0.10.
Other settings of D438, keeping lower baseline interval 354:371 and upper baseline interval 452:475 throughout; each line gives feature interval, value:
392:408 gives 0.5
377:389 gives 0.5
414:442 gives -0.1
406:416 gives 0.4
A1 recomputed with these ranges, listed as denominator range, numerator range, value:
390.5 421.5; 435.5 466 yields 1.01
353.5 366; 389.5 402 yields 0.97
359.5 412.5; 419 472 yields 1.00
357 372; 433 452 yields 0.97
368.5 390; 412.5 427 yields 1.01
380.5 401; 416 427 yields 1.03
